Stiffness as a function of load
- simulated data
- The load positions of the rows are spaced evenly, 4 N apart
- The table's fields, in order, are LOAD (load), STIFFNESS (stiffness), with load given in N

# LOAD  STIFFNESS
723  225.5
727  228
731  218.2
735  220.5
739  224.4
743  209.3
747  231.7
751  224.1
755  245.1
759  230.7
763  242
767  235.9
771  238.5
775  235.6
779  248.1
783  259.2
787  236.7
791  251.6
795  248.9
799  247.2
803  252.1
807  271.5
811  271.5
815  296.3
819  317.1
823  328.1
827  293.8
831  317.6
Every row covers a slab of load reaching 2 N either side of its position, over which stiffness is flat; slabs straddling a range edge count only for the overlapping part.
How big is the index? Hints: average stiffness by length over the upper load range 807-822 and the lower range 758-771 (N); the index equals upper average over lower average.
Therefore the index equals 1.24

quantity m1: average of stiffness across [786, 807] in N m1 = 250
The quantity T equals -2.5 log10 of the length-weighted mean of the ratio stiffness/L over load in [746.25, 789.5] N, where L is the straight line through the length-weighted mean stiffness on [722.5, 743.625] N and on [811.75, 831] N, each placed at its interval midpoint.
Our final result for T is 0.07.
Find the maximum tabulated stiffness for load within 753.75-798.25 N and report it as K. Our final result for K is 259.2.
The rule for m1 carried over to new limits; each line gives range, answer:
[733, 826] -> 251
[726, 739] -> 222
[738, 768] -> 230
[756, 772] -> 237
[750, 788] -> 240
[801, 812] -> 264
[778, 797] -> 249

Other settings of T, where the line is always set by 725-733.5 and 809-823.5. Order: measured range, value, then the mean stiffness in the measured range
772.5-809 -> 0.115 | 250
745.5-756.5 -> 0.042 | 233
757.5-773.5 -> 0.081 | 237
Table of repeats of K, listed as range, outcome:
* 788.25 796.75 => 251.6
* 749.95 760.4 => 245.1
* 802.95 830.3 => 328.1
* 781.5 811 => 271.5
